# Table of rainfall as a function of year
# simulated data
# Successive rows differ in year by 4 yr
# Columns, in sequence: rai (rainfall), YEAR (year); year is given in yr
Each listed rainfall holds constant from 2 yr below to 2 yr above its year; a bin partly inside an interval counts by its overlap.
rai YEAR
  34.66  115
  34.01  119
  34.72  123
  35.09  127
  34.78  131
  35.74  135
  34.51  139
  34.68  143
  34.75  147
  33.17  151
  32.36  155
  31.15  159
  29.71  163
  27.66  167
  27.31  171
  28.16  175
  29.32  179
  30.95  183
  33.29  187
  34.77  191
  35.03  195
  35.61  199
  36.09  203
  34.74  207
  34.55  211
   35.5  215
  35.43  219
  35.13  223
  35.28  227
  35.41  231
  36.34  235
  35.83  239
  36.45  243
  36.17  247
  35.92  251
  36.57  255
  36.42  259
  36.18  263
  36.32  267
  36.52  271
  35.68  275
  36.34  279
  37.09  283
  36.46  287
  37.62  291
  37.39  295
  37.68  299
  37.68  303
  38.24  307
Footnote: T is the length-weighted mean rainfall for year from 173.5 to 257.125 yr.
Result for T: 34.6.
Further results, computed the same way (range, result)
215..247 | 35.7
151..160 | 32.1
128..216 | 32.9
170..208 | 32.6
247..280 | 36.2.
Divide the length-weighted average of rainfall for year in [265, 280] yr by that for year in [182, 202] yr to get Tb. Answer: 1.1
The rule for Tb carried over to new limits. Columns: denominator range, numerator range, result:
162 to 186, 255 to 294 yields 1.26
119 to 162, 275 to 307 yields 1.09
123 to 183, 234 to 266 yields 1.13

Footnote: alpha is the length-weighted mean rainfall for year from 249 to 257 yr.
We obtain 36.2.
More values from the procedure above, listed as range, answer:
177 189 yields 31.2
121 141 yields 35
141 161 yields 33.2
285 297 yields 37.2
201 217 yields 35.2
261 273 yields 36.3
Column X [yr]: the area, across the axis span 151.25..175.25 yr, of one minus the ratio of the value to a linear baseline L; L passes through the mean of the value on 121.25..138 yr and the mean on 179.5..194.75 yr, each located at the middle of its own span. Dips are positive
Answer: 2.87 yr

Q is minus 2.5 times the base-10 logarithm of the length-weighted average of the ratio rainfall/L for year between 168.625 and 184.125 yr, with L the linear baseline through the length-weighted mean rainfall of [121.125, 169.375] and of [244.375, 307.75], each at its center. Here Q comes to 0.18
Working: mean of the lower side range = 33.1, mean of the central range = 28.8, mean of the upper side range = 36.7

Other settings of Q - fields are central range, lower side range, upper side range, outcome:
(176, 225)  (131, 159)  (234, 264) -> 0.04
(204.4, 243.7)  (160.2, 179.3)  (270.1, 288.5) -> -0.10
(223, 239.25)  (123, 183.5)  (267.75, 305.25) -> -0.02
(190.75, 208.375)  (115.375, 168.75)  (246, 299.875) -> -0.02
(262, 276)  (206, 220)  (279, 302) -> 0.01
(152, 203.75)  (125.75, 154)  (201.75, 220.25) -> 0.11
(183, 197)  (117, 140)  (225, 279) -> 0.05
